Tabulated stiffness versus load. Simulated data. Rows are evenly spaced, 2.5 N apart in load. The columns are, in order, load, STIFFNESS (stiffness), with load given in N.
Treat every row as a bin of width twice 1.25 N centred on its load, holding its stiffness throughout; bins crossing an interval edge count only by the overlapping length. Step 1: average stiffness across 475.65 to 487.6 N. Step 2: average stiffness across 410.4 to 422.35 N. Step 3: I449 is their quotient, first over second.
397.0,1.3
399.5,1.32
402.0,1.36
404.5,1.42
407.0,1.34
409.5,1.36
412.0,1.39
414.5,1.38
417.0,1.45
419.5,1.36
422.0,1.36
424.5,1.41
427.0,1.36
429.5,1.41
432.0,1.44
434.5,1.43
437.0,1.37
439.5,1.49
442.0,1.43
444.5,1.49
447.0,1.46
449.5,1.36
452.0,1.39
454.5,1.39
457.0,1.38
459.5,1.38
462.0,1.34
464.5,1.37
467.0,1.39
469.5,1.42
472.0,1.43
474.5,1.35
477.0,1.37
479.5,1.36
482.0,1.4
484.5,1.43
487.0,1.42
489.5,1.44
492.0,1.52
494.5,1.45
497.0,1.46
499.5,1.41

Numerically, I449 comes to 1.00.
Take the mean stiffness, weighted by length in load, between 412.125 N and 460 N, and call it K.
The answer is 1.41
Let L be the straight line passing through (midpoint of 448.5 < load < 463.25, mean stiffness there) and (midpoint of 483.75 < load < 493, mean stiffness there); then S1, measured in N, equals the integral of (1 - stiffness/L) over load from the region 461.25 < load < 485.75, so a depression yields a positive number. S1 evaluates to 0.5 N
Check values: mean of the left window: 1.37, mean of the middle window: 1.39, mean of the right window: 1.45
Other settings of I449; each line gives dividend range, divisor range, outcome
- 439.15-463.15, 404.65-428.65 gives 1.02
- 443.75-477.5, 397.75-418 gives 1.01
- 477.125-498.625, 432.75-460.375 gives 1.01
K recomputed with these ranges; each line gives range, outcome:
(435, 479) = 1.4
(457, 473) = 1.39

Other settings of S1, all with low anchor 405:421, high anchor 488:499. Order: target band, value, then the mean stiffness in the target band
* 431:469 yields 0.30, 1.41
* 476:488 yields 0.45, 1.4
